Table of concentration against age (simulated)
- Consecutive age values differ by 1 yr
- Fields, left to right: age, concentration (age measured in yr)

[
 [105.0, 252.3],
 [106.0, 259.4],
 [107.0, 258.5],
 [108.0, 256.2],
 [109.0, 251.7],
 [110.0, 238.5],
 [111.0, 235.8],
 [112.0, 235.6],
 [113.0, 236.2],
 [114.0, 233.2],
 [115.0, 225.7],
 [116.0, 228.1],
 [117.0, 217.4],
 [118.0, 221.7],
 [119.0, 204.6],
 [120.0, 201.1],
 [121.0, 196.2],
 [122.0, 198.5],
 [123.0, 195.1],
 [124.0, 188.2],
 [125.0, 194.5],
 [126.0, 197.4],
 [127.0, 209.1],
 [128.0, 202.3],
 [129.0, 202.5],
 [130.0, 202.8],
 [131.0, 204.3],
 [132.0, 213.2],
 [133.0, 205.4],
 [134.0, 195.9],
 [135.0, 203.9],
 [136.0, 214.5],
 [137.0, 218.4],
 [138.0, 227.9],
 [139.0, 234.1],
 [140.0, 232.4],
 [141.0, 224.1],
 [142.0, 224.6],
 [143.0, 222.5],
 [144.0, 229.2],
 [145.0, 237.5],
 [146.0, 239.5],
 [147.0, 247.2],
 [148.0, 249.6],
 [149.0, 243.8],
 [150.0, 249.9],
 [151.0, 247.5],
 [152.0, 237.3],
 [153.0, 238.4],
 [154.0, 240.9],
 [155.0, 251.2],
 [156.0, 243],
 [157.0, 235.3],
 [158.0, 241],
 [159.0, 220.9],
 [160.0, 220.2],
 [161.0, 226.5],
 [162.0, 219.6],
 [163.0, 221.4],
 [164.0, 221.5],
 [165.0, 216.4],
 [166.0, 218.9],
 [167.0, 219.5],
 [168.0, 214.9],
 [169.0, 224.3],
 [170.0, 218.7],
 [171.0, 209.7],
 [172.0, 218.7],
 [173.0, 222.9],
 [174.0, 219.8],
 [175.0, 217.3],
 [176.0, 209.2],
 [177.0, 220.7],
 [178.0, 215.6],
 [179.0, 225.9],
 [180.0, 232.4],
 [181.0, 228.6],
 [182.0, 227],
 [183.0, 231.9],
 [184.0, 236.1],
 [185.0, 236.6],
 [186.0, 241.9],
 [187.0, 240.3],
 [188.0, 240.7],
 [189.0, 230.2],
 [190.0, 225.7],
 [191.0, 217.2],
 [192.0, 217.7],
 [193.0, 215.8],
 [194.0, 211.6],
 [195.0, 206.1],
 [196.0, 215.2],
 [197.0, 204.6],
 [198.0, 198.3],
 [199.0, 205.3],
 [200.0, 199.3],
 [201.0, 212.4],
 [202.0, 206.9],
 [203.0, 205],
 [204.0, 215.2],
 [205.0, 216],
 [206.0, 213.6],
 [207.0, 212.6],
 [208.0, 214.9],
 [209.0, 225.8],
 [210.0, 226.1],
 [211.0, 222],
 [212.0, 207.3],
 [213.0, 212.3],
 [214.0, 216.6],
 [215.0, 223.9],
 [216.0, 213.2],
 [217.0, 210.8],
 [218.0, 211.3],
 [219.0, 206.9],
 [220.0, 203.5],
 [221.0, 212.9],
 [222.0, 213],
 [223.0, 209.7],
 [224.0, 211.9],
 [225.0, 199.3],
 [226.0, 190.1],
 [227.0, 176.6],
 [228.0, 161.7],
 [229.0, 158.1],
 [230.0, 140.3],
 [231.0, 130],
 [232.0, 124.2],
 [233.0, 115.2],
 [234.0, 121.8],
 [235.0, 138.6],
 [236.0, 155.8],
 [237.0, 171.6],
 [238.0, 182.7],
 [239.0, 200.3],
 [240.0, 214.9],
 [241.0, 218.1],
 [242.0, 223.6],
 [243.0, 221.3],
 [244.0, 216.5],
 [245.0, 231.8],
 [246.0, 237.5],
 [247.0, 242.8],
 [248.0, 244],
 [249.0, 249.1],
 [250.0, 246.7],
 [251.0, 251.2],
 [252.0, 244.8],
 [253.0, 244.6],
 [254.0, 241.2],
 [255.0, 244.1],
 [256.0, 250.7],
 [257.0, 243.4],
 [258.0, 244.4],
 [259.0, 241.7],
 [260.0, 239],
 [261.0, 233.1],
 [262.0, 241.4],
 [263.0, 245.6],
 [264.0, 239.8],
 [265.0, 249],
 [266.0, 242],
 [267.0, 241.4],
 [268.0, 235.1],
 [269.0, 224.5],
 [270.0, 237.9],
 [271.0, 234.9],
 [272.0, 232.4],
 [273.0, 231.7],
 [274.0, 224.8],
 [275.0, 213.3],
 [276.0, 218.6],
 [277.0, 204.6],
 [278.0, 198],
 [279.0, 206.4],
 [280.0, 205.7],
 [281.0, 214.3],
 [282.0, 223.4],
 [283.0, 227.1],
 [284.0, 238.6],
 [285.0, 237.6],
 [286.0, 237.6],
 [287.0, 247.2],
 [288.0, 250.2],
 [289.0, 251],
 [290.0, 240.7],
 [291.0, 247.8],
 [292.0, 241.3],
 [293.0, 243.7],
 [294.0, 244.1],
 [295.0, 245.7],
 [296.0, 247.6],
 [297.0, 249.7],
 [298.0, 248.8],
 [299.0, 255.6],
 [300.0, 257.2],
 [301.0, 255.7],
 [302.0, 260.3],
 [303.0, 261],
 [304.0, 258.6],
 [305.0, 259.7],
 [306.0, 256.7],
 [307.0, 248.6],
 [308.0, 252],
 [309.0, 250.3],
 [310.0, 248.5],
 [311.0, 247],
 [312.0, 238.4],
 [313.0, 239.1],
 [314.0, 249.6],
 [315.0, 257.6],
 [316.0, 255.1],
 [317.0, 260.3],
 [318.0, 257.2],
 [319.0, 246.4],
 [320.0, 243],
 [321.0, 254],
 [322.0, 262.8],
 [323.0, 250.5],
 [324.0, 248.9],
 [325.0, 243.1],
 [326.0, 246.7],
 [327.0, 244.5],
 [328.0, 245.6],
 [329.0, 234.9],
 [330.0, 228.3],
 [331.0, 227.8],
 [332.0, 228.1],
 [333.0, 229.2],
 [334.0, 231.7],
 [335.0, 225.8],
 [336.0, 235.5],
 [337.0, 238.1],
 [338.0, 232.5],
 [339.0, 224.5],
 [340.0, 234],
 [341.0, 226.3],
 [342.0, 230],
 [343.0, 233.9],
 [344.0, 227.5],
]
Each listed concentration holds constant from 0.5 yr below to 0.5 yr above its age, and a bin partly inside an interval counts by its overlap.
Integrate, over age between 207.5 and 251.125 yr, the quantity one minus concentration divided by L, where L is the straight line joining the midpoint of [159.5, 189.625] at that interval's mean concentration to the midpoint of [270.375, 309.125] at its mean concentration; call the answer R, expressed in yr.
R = 5.9 yr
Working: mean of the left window 224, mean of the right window 239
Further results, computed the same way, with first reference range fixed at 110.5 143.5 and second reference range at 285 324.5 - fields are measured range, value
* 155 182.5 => -0.1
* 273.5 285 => 1.3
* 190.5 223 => 2.5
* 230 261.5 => 3.7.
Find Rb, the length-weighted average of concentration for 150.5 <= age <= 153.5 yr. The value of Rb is 241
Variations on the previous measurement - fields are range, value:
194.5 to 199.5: 206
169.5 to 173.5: 217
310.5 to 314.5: 244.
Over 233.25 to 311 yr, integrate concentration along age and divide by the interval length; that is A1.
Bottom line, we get 232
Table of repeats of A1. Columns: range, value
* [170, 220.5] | 218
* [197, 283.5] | 213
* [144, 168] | 234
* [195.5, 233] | 200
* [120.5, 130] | 198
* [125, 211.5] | 222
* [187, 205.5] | 214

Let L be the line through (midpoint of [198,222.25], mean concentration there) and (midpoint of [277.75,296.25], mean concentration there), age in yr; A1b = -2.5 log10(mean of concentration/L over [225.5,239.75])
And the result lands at 0.37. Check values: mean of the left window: 212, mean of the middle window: 156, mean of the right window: 234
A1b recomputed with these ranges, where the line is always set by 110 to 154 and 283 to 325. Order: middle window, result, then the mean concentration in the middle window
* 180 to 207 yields 0.06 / 219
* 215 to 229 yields 0.17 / 201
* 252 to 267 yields 0.00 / 243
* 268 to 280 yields 0.11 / 221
